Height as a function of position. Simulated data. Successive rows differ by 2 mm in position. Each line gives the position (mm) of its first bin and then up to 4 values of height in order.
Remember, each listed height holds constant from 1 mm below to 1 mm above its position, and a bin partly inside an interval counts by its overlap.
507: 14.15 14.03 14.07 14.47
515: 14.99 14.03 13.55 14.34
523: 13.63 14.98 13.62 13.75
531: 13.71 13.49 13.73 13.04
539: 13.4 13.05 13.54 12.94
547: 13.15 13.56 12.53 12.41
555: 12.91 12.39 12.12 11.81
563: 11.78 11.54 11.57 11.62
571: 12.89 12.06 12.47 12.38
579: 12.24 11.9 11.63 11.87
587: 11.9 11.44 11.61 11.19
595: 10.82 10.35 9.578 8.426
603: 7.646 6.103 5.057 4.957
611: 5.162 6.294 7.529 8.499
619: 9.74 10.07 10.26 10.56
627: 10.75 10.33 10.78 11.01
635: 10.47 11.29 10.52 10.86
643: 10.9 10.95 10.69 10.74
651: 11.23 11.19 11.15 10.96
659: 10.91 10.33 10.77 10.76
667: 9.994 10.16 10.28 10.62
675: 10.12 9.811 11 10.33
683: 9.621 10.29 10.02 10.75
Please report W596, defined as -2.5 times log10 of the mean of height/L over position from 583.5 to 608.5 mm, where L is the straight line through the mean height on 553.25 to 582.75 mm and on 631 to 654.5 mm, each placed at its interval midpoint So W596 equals 0.21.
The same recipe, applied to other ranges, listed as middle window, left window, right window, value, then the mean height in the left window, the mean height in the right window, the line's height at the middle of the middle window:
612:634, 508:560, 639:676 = 0.19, 13.5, 10.7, 11.5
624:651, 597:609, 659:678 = -0.20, 7.41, 10.3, 8.96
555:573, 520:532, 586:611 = -0.06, 14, 8.93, 11.3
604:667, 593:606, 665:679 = 0.00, 9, 10.3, 9.63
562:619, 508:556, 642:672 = 0.23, 13.6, 10.7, 12.3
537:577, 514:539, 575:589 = 0.03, 13.9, 12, 12.8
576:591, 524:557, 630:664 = 0.04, 13.3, 10.9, 12.3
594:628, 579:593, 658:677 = 0.33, 11.7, 10.4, 11.3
